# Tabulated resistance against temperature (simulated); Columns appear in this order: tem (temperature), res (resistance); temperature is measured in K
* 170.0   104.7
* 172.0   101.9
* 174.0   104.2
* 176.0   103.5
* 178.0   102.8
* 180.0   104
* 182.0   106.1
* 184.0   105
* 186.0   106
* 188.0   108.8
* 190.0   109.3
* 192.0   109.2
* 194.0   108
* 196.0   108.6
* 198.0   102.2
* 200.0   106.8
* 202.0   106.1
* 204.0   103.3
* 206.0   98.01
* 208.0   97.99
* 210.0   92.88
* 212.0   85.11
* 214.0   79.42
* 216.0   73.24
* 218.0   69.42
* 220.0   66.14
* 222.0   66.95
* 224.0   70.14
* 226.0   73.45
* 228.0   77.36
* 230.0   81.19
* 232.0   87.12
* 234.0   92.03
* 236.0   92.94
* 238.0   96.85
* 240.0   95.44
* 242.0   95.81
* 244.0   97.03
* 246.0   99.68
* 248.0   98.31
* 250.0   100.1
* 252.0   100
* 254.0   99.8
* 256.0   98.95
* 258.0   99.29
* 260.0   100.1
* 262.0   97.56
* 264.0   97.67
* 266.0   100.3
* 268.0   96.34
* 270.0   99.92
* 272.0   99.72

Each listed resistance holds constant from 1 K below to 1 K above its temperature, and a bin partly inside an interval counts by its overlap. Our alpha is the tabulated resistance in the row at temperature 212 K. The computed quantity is 85.11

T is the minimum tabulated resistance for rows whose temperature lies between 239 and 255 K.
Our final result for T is 95.44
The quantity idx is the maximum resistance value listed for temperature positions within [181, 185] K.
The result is 106.1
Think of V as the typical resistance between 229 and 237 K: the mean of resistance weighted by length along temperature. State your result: 88.3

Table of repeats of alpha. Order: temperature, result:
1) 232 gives 87.12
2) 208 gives 97.99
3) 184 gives 105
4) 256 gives 98.95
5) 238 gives 96.85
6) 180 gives 104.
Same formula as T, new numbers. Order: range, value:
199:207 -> 98.01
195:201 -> 102.2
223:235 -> 70.14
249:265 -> 97.56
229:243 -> 81.19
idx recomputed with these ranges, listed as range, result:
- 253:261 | 100.1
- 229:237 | 92.94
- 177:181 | 104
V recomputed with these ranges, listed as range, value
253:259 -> 99.3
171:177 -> 103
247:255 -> 99.6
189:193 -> 109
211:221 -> 74.7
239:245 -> 96.1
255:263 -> 99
